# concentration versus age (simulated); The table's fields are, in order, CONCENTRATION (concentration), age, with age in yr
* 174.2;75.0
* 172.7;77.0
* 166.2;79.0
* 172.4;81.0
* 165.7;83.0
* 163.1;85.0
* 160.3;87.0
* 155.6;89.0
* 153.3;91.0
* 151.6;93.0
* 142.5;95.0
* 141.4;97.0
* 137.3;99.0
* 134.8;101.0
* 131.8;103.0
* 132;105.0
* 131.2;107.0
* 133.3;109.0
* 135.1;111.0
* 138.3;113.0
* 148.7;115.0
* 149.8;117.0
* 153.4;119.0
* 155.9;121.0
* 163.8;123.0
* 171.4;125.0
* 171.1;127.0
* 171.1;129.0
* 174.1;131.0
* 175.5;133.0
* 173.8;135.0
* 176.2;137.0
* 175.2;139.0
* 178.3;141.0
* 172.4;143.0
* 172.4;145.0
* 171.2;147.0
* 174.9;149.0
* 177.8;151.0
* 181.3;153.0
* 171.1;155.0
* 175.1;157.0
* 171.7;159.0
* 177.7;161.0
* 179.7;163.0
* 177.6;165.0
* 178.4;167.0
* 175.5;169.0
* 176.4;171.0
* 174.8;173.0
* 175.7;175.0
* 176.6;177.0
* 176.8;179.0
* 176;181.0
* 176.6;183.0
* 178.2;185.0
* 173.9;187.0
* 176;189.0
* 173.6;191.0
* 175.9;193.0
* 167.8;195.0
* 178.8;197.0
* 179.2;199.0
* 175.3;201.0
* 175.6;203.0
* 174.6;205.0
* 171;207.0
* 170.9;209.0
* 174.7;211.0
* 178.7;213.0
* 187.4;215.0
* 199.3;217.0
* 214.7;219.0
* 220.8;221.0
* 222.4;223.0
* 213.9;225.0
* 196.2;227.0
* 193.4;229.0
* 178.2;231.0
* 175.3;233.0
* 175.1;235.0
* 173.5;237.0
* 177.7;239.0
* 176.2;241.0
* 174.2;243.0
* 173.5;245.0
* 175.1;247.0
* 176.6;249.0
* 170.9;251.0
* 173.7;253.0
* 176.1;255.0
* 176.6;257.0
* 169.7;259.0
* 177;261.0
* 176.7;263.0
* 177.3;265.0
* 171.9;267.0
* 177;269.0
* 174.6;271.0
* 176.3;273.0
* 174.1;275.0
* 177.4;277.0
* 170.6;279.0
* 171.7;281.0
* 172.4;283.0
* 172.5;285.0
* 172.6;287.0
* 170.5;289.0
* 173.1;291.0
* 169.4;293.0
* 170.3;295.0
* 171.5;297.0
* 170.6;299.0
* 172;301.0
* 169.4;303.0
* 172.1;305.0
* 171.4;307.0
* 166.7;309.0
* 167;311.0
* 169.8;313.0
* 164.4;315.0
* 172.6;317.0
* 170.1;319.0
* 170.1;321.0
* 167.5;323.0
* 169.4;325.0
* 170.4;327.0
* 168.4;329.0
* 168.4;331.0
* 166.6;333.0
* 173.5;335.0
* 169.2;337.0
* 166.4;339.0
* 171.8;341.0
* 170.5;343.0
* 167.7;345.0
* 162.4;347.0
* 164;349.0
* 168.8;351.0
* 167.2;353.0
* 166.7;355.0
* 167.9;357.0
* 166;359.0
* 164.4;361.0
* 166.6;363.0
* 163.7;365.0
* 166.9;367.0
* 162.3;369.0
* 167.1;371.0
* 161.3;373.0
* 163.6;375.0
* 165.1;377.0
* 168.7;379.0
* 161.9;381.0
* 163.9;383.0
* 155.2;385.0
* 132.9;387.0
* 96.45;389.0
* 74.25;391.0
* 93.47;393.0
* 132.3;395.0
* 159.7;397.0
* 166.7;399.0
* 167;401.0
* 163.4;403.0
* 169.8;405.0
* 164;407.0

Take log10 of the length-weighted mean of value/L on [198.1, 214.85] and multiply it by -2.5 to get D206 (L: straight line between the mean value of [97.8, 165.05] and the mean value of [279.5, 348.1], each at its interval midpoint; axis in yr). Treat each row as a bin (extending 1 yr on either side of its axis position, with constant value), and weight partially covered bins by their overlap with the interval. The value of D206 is -0.07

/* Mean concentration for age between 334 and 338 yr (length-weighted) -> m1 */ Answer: 171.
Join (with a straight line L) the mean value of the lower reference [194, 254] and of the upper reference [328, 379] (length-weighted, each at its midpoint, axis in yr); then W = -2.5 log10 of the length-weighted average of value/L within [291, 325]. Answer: 0.02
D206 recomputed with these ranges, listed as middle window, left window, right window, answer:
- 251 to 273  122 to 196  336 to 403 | -0.06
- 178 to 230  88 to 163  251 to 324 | -0.12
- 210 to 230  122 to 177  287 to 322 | -0.16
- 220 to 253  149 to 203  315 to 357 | -0.07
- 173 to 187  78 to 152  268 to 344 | -0.09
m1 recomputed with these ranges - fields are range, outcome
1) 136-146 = 175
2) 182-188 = 176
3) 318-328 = 170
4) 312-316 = 167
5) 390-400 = 125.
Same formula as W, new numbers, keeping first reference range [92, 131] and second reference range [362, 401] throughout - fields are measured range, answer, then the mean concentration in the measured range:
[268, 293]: -0.17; 173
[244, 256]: -0.17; 174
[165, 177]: -0.19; 176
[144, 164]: -0.18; 175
